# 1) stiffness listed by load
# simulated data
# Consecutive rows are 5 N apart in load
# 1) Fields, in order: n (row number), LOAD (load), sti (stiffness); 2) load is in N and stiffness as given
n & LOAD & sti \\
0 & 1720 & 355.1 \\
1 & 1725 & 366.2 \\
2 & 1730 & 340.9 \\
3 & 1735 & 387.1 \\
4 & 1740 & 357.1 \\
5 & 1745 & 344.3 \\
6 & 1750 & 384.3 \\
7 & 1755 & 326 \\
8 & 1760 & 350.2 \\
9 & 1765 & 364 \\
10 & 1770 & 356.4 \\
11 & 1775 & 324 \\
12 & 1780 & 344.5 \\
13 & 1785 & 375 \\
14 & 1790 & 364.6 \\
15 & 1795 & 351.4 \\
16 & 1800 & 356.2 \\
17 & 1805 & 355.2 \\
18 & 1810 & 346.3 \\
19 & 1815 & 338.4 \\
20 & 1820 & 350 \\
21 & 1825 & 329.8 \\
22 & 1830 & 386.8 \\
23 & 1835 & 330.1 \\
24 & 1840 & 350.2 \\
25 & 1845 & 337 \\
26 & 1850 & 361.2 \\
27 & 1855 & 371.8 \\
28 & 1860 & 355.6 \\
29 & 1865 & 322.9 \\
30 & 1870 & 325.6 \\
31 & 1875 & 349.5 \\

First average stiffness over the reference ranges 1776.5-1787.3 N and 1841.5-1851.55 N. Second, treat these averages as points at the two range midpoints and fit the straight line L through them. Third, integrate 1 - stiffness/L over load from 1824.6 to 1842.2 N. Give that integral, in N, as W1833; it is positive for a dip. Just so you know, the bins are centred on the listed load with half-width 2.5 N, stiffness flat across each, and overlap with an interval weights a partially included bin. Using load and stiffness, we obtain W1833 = -0.1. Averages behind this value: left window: 356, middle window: 352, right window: 348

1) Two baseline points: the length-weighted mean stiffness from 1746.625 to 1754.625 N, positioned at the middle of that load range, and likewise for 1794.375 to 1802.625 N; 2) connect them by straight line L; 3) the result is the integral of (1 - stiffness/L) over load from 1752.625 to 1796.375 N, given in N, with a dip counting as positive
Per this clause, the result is 1.05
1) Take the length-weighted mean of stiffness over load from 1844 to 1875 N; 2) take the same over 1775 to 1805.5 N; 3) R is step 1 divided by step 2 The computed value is 1.0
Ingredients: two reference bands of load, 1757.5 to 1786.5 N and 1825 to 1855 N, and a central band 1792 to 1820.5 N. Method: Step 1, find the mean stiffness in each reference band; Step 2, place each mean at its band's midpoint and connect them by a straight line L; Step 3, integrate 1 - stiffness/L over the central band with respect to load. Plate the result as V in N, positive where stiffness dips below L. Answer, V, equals 0.2 N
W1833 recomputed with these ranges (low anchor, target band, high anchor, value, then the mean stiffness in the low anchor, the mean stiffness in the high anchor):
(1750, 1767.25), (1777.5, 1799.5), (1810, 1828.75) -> -0.69 N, 352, 343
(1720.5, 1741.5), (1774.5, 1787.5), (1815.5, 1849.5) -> 0.13 N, 362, 348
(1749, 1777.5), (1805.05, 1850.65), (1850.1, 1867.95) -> 0.36 N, 349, 351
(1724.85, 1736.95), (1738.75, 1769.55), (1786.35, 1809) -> 0.59 N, 363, 357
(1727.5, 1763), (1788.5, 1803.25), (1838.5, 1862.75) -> -0.06 N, 356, 355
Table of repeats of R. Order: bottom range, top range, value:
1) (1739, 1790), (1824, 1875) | 0.98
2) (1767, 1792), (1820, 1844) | 0.99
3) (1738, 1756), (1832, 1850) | 0.97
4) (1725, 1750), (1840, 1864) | 0.98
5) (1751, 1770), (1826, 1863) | 1.01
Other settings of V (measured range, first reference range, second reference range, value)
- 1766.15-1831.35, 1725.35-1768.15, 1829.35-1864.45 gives 0.6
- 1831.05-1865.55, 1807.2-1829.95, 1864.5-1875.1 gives -1.3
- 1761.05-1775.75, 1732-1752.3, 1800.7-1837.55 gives 0.4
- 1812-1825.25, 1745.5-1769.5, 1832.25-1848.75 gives 0.1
